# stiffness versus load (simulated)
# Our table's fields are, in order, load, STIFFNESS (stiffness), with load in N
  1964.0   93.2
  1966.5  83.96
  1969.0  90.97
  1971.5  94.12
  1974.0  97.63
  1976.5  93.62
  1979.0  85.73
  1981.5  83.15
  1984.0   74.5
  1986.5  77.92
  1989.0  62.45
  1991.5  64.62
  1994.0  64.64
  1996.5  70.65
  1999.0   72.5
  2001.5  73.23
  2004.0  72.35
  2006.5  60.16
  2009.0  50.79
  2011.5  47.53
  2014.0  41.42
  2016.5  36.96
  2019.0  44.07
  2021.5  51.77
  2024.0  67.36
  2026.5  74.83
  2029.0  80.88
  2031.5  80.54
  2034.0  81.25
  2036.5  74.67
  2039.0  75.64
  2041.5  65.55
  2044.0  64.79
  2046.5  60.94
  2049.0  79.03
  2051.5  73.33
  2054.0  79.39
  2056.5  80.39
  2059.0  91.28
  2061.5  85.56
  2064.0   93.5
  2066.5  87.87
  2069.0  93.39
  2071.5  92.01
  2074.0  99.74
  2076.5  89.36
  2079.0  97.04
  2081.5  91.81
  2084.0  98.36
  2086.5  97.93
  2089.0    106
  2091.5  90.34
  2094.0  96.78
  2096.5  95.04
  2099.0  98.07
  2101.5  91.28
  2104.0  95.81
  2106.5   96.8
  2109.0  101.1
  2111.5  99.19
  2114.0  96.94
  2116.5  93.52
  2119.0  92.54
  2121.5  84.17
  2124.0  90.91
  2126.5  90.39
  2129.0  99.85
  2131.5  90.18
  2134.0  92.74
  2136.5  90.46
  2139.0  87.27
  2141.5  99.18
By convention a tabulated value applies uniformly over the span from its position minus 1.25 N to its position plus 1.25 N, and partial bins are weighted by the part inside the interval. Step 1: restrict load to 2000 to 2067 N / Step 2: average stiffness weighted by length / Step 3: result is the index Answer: 69.3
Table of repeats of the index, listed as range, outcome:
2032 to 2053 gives 72.3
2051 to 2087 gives 90.2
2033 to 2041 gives 76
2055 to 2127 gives 93.7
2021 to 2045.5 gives 72.2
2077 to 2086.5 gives 95.5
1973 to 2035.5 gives 68.3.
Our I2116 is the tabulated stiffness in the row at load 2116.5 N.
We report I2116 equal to 93.52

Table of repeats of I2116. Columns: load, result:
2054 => 79.39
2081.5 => 91.81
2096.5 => 95.04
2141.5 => 99.18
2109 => 101.1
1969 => 90.97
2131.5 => 90.18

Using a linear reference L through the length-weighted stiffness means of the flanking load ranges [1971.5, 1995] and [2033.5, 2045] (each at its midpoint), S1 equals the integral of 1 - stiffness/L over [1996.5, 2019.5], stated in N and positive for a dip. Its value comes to 5.9 N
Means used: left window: 79.2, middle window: 56.6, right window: 72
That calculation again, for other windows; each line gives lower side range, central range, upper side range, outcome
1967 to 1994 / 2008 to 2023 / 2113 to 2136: 6.9 N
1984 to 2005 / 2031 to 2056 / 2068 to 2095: 3.2 N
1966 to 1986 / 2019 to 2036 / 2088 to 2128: 3.7 N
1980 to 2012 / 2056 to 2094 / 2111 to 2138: -4.7 N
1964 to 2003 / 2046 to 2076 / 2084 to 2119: 1.8 N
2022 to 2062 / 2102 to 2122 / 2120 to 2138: -1.6 N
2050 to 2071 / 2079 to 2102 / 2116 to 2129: -2.1 N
